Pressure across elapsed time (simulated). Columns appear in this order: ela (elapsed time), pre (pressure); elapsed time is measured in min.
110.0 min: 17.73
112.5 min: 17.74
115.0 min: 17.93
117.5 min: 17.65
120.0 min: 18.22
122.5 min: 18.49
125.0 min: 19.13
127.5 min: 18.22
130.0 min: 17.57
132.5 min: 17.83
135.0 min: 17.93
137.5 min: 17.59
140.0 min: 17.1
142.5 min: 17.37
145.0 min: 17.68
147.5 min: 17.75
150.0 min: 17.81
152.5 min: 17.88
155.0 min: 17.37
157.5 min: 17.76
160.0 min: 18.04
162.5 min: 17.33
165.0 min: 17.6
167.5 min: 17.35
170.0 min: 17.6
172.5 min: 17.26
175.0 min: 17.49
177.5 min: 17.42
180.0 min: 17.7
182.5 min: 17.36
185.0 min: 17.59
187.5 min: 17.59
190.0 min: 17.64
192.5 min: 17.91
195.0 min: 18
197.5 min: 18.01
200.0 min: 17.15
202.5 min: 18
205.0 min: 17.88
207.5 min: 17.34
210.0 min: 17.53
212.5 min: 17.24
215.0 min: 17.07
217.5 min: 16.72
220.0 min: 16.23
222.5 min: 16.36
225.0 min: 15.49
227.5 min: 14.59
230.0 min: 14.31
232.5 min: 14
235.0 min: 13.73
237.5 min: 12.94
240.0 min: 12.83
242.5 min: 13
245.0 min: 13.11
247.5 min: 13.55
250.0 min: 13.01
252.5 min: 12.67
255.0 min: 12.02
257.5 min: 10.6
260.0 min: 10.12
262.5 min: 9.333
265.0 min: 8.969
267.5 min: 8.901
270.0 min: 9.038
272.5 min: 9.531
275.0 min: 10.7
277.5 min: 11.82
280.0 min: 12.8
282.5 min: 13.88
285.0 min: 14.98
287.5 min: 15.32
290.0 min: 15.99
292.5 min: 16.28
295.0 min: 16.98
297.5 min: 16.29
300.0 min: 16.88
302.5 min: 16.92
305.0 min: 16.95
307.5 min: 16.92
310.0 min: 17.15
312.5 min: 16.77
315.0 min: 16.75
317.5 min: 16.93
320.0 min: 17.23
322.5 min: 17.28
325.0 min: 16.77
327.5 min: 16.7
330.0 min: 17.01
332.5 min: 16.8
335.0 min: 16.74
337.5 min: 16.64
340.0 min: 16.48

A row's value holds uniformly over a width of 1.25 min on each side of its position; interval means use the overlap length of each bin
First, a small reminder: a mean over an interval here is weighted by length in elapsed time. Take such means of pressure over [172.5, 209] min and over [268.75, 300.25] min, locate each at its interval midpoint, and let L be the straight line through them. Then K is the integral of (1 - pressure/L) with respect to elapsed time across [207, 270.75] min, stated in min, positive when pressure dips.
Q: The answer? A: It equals 9.3 min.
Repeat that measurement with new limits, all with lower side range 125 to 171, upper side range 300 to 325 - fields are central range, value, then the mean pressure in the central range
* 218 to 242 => 3.90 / 14.5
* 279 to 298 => 1.97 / 15.3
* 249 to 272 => 9.02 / 10.5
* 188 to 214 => -0.30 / 17.7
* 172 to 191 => 0.04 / 17.5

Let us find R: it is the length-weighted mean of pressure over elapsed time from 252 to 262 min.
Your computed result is 11.1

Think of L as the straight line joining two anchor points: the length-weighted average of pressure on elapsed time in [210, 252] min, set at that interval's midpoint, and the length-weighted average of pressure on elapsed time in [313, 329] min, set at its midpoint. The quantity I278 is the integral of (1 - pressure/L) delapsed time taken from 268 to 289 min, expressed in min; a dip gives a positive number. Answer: 4.9 min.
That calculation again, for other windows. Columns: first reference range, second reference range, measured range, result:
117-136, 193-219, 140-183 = 0.7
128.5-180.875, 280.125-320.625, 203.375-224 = 0.0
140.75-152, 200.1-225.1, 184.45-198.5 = -0.4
